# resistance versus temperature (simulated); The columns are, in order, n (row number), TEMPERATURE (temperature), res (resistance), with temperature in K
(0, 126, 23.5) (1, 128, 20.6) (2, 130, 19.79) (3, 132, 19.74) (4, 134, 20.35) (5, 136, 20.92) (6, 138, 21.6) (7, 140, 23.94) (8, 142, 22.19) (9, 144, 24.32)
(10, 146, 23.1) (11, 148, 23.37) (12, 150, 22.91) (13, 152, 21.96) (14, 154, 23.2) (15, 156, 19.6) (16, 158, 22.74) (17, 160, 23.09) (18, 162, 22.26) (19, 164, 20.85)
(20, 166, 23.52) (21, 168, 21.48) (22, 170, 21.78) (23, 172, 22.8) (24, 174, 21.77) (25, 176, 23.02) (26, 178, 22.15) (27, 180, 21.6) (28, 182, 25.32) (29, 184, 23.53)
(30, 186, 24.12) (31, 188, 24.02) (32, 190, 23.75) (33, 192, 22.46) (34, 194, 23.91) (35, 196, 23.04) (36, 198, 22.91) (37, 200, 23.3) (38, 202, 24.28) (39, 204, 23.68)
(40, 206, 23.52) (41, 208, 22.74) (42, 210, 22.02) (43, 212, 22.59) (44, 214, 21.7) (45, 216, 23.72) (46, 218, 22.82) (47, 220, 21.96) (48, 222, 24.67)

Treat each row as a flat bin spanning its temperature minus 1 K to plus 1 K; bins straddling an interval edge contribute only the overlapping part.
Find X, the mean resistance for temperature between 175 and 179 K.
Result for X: 22.6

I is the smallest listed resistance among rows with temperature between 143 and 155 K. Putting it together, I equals 21.96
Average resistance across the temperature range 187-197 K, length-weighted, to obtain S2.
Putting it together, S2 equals 23.4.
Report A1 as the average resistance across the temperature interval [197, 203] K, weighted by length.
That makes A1 23.5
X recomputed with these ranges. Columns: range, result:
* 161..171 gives 22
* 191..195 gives 23.2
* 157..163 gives 22.7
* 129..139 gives 20.5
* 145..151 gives 23.1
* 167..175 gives 22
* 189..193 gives 23.1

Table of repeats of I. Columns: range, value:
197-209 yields 22.74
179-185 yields 21.6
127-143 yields 19.74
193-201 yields 22.91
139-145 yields 22.19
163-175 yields 20.85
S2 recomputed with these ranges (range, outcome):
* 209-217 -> 22.5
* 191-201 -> 23.1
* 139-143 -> 23.1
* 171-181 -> 22.3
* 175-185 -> 23.1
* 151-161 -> 22.1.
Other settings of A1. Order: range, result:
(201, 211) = 23.2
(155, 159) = 21.2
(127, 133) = 20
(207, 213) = 22.4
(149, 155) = 22.7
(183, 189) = 23.9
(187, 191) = 23.9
